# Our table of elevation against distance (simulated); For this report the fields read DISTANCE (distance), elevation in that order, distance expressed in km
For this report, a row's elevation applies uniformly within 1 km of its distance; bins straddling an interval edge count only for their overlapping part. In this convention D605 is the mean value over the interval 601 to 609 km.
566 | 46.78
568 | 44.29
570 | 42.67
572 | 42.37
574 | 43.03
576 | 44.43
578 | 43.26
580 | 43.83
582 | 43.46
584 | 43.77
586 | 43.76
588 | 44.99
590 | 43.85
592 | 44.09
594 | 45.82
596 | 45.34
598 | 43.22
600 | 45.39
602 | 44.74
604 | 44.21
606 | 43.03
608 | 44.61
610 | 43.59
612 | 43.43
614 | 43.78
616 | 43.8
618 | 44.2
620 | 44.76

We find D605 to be 44.1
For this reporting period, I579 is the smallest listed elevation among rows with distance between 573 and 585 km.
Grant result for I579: 43.03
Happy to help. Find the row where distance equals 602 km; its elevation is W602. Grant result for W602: 44.74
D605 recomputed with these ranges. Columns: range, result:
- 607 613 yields 43.9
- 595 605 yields 44.6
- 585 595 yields 44.5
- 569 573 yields 42.5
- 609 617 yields 43.7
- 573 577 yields 43.7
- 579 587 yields 43.7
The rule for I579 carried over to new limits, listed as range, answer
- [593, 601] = 43.22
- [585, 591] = 43.76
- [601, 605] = 44.21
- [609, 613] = 43.43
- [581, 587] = 43.46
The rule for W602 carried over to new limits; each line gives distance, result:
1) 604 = 44.21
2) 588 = 44.99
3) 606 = 43.03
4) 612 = 43.43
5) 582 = 43.46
